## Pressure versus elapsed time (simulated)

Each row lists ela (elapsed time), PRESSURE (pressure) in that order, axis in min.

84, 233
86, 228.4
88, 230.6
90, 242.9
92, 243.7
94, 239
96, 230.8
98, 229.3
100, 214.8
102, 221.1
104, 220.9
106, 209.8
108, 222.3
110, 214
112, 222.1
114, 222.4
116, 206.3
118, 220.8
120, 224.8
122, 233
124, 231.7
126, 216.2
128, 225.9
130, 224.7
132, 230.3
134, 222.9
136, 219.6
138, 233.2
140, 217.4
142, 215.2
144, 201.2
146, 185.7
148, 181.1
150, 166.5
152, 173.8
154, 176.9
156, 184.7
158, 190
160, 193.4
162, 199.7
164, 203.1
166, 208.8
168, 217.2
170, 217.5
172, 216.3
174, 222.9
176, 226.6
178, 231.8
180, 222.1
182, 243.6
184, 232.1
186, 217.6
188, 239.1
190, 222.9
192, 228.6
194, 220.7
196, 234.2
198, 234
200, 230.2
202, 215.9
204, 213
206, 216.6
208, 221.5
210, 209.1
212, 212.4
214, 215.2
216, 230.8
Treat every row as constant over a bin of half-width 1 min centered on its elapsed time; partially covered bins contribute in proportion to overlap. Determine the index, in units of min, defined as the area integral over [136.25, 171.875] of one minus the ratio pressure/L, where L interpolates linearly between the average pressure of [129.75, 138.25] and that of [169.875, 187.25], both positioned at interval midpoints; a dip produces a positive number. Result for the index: 4.26 min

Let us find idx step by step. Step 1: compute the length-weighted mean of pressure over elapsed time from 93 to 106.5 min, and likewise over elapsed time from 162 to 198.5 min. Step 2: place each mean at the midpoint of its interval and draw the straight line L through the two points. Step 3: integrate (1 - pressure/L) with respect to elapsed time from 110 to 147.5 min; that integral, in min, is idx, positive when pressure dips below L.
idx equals 0.84 min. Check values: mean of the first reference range 224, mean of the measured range 219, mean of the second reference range 224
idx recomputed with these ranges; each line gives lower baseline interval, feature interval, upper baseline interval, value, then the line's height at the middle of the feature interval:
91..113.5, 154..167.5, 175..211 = 1.8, 225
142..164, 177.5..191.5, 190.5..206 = -1.1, 213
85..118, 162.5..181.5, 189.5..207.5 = 0.5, 224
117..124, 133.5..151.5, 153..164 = 0.2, 206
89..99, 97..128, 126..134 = 1.4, 231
